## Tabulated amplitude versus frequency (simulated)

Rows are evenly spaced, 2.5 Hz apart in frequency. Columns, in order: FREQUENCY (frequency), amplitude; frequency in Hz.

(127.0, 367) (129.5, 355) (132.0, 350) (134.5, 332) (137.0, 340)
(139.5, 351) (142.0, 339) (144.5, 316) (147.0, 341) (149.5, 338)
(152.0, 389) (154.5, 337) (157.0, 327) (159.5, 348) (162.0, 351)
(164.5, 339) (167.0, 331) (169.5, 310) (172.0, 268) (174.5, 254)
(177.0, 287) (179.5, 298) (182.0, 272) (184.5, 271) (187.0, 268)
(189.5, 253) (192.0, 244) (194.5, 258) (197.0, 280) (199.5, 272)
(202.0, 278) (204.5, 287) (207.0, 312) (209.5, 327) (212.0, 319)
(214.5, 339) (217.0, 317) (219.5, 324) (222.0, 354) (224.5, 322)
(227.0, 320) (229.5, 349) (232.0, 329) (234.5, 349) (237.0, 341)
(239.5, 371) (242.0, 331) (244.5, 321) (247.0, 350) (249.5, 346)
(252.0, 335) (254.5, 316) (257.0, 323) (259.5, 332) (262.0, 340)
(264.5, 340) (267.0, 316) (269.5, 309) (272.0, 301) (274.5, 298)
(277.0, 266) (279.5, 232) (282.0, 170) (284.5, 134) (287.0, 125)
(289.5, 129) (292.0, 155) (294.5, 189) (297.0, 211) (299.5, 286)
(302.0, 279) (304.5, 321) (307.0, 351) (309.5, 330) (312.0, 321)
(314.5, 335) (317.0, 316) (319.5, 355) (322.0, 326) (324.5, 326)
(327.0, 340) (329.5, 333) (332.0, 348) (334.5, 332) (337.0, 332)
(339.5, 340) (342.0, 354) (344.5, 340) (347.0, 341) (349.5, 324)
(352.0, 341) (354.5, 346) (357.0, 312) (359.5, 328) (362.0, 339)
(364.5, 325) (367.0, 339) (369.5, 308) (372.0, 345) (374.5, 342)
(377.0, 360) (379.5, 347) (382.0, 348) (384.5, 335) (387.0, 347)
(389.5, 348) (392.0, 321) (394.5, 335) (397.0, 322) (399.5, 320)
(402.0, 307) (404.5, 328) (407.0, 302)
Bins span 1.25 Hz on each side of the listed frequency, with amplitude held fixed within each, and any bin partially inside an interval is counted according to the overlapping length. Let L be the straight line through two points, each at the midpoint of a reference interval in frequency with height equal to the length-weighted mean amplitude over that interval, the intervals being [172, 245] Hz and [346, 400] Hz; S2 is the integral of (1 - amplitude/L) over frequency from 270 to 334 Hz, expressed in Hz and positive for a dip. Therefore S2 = 9.97 Hz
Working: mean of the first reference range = 304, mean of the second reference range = 335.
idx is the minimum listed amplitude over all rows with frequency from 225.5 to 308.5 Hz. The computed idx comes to 125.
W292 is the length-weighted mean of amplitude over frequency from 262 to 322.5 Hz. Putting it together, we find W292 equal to 267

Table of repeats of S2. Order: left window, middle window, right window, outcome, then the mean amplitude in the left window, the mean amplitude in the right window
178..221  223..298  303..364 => 5.6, 290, 334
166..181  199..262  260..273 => -3.6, 290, 322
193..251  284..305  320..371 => 8.1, 321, 334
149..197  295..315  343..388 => 1.7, 301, 337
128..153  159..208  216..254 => 7.7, 345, 337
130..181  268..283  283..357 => 1.9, 327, 295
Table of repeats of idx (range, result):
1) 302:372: 279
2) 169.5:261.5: 244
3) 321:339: 326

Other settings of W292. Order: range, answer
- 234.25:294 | 282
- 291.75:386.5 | 323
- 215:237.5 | 334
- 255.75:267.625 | 331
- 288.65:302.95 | 209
